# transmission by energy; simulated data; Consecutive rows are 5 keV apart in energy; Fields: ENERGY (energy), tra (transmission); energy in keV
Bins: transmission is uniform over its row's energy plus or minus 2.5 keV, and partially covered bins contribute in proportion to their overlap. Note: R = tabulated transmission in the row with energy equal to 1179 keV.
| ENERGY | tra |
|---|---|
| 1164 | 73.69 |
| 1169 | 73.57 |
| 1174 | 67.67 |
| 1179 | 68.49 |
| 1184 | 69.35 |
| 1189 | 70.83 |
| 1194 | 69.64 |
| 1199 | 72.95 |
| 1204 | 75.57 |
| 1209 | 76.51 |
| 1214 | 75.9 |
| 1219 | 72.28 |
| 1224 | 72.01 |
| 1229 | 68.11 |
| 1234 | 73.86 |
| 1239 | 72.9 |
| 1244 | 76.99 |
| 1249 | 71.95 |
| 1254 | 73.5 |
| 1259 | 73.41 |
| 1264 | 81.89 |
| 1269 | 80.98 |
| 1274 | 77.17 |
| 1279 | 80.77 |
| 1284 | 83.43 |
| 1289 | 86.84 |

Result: 68.49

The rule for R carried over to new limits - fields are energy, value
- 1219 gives 72.28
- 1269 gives 80.98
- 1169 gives 73.57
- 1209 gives 76.51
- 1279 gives 80.77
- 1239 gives 72.9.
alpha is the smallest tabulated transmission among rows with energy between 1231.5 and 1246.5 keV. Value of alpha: 72.9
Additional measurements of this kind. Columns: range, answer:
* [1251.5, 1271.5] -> 73.41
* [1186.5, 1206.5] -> 69.64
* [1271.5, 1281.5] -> 77.17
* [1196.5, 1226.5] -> 72.01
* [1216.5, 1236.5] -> 68.11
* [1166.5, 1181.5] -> 67.67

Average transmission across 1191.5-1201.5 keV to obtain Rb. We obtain 71.3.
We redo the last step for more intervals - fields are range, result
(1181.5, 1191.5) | 70.1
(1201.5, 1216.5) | 76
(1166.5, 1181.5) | 69.9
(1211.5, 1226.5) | 73.4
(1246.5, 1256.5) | 72.7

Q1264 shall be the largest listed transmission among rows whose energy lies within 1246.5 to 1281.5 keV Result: 81.89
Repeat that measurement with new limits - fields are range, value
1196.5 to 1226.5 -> 76.51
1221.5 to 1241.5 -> 73.86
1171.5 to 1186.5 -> 69.35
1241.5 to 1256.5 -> 76.99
